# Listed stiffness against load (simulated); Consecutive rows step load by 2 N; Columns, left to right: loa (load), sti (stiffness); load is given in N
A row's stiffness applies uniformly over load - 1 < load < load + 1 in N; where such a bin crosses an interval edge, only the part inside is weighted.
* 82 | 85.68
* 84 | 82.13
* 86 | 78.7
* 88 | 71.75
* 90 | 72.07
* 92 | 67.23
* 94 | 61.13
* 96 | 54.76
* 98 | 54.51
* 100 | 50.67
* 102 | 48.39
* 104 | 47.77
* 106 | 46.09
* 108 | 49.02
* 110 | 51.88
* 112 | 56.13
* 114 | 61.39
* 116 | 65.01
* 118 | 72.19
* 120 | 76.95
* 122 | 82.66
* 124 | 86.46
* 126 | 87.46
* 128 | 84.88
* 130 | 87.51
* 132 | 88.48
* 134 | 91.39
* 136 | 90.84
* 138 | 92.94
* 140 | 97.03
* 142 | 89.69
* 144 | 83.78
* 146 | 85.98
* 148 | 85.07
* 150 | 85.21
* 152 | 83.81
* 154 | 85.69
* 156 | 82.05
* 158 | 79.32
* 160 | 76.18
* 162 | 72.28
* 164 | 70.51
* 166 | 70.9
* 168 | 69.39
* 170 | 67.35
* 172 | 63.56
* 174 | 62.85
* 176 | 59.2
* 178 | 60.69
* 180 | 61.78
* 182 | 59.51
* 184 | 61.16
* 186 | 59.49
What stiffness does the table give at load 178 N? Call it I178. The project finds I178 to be 60.69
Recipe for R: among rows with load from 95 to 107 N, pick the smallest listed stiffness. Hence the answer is 46.09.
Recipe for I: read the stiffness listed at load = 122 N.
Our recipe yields 82.66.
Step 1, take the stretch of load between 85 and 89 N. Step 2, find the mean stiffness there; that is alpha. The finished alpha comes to 75.2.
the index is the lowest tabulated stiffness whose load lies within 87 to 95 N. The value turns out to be 61.13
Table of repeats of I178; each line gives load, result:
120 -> 76.95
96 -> 54.76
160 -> 76.18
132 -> 88.48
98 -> 54.51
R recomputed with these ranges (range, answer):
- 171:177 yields 59.2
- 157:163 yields 72.28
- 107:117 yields 49.02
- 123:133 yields 84.88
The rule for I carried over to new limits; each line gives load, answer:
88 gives 71.75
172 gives 63.56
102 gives 48.39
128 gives 84.88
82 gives 85.68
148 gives 85.07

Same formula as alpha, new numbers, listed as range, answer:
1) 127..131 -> 86.2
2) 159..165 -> 73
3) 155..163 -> 77.5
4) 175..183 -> 60.3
